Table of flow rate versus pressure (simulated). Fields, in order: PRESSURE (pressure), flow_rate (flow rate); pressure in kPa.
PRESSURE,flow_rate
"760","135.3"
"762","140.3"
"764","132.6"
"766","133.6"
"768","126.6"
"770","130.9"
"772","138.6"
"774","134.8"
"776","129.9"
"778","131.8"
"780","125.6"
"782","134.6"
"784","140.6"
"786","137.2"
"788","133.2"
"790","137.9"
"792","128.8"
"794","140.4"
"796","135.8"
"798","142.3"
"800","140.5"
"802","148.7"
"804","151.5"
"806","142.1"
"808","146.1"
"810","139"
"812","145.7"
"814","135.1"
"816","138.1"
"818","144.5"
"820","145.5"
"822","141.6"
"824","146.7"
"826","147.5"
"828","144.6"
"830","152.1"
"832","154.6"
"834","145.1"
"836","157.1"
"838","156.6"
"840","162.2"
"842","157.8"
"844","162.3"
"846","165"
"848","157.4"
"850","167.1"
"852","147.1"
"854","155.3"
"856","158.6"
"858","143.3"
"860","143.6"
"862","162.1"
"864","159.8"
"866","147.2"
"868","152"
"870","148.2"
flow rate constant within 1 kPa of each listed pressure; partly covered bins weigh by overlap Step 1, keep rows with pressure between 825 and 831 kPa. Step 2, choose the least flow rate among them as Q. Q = 144.6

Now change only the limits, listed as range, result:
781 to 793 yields 128.8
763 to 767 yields 132.6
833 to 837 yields 145.1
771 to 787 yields 125.6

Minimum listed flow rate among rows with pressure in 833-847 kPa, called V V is 145.1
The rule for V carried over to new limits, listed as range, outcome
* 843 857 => 147.1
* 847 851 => 157.4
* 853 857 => 155.3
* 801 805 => 148.7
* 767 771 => 126.6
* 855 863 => 143.3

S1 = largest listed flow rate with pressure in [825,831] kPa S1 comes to 152.1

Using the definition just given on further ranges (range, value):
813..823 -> 145.5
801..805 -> 151.5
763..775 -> 138.6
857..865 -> 162.1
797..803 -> 148.7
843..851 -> 167.1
